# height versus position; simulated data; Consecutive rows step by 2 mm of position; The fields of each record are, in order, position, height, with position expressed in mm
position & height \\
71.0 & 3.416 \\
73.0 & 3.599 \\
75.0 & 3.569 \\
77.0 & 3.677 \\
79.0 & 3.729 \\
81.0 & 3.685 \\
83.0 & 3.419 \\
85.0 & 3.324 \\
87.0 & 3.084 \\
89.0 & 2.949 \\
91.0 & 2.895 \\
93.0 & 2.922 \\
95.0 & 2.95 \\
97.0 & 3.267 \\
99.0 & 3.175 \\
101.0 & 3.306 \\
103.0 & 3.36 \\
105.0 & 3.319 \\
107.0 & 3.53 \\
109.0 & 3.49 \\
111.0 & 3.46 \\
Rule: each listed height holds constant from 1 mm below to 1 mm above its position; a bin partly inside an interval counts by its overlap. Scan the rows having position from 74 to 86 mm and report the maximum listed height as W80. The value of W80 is 3.729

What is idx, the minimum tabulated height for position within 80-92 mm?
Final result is 2.895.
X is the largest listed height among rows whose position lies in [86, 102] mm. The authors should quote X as 3.306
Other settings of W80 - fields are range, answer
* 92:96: 2.95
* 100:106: 3.36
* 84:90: 3.324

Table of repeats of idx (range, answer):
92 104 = 2.922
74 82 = 3.569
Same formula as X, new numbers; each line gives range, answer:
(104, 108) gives 3.53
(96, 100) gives 3.267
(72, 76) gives 3.599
